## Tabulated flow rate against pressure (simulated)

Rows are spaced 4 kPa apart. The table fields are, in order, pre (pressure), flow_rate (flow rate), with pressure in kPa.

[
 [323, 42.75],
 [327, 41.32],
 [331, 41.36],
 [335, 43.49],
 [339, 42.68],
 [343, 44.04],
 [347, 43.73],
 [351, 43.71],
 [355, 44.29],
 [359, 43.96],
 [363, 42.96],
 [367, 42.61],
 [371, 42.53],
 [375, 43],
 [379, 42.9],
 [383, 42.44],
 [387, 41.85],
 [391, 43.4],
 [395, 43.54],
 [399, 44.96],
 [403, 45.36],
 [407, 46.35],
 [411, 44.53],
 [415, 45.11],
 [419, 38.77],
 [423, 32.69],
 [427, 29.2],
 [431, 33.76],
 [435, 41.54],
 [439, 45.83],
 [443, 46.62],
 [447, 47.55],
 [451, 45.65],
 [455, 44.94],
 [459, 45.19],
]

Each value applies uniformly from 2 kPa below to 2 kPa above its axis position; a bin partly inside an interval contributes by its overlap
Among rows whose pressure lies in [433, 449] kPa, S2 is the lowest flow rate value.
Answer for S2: 41.54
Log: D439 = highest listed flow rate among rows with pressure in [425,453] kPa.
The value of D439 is 47.55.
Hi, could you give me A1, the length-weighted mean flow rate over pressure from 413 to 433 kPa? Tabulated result 35.9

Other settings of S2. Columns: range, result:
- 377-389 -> 41.85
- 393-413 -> 43.54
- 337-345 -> 42.68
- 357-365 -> 42.96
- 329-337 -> 41.36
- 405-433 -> 29.2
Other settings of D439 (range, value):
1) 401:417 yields 46.35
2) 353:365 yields 44.29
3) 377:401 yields 44.96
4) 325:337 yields 43.49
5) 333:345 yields 44.04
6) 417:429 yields 38.77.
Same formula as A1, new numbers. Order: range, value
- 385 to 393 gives 42.6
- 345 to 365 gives 43.7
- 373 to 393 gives 42.7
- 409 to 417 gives 44.8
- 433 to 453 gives 45.4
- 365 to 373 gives 42.6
